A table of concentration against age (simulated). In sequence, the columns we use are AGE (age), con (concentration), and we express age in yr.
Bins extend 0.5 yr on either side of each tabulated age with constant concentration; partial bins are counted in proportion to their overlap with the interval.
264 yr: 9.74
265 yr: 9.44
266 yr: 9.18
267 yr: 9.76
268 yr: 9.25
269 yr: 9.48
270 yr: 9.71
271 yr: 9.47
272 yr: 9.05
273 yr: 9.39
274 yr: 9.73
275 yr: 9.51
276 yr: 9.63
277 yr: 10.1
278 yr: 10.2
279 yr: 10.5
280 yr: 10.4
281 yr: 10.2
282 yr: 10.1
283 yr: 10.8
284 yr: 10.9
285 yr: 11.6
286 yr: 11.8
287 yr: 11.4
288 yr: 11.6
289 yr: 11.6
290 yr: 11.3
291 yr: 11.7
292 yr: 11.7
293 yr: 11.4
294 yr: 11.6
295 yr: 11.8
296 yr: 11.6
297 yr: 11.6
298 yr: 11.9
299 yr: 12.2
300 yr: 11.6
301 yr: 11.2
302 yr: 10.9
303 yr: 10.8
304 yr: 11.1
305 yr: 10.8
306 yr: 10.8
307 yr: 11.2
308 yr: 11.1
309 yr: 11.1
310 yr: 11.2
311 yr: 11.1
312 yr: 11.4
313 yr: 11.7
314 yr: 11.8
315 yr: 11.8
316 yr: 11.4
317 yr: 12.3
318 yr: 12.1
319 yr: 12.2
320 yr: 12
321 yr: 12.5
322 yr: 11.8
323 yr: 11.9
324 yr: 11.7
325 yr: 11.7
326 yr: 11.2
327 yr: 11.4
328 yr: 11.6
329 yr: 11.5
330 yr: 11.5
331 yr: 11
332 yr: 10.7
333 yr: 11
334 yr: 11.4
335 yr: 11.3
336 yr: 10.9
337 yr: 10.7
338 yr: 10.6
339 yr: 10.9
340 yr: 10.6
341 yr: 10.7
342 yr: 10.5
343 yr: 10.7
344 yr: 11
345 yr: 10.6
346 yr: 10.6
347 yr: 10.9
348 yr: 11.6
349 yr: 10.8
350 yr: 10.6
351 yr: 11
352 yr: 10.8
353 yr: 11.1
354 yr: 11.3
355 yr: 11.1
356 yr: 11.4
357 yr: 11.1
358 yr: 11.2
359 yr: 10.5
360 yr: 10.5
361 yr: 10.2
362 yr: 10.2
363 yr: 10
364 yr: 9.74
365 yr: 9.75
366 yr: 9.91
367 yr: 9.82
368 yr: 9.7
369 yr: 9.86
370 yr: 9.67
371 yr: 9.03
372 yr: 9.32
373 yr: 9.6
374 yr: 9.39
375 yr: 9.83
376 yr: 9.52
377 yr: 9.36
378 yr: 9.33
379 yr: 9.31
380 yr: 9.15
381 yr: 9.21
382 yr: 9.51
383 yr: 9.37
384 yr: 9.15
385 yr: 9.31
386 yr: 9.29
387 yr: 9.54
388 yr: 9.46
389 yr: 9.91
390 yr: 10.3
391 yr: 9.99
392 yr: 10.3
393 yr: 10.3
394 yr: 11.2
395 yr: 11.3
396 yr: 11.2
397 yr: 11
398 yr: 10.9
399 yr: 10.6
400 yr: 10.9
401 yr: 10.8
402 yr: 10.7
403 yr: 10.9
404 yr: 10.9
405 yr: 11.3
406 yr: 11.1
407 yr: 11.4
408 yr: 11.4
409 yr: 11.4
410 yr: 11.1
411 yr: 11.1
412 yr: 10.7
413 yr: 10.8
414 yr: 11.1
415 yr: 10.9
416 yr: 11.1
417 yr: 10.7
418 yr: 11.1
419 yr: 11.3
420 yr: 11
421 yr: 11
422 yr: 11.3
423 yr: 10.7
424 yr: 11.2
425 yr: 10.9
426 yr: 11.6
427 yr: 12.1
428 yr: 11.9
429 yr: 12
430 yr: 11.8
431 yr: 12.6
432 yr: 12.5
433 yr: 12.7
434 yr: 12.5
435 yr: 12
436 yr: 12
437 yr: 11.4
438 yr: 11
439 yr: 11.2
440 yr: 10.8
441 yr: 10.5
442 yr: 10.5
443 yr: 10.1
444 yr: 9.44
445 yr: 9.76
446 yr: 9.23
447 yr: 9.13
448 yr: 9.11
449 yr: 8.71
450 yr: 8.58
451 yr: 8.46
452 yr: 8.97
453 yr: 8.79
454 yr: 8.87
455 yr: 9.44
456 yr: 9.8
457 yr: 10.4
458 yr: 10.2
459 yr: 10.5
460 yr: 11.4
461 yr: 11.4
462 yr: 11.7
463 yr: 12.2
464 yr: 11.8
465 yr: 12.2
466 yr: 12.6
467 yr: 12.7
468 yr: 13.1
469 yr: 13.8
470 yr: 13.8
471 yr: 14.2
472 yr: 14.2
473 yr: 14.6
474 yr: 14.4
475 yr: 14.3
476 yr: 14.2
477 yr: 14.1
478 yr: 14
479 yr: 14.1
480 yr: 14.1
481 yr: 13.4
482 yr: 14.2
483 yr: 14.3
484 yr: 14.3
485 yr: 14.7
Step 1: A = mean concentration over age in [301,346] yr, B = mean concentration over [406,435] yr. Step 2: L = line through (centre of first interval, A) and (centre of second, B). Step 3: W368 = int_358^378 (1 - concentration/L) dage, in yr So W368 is 2.7 yr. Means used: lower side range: 11.3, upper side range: 11.4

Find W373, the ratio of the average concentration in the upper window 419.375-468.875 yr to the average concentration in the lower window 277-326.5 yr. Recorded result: 0.96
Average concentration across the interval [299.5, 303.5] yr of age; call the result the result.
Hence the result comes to 11.1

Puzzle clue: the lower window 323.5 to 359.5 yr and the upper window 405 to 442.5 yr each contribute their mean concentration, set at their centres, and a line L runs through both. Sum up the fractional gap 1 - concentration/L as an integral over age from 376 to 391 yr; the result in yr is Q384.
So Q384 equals 2.3 yr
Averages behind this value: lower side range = 11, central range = 9.46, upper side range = 11.4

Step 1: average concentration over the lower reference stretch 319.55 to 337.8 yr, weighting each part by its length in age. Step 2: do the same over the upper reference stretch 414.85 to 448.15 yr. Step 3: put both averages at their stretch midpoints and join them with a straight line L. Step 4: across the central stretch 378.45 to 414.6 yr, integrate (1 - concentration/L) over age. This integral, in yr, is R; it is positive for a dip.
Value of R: 2.5 yr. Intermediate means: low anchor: 11.4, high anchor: 11.1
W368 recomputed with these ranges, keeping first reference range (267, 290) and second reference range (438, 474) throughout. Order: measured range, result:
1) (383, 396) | 0.84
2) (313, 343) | -2.60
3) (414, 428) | -0.43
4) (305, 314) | -0.68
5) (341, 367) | -0.20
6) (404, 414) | -0.31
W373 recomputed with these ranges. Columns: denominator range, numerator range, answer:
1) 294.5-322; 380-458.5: 0.92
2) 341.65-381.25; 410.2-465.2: 1.05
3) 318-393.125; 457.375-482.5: 1.25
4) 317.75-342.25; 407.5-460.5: 0.95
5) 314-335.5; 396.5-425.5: 0.95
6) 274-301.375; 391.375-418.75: 0.99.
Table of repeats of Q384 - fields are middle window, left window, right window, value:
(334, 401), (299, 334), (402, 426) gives 5.7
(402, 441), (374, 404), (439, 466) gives -4.9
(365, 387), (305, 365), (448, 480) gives 3.7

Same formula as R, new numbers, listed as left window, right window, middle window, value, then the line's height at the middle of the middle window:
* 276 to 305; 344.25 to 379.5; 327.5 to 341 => -0.55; 10.6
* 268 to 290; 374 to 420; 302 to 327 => -2.78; 10.4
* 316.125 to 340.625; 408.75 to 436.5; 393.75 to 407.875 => 0.54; 11.5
